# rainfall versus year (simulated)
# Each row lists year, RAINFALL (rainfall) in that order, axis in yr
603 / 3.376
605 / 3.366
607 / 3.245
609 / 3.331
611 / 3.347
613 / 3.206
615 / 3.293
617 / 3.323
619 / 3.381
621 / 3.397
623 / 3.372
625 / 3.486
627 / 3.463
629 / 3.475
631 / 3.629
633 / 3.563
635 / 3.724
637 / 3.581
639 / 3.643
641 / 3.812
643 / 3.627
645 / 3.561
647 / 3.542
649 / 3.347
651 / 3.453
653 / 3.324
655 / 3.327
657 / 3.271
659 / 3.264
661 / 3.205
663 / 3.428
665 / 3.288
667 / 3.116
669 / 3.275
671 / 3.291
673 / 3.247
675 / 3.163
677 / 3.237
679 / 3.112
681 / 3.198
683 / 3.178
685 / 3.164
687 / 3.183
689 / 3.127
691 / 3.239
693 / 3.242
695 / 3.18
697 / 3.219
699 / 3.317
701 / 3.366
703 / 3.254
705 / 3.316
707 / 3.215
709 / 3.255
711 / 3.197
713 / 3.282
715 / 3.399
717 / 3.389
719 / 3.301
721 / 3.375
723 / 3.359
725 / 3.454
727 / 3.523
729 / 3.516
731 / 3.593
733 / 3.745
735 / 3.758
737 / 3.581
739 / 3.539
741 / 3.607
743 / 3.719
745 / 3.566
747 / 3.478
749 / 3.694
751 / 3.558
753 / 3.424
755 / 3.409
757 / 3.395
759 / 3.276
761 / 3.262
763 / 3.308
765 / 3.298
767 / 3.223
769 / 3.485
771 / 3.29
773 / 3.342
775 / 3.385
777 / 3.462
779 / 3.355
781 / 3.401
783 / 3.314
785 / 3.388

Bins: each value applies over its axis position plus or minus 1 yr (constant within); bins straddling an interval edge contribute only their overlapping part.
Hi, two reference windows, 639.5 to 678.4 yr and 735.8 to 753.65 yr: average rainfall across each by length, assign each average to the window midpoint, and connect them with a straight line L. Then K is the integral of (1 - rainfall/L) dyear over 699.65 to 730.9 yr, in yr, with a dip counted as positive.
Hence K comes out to 1.3 yr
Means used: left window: 3.36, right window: 3.58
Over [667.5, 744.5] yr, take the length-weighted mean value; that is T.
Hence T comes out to 3.35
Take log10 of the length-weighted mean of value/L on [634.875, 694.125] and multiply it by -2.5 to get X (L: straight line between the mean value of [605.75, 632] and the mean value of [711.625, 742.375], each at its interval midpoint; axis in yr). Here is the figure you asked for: 0.03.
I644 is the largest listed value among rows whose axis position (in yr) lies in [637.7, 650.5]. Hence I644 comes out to 3.812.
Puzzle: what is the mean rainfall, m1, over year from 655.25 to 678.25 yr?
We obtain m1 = 3.25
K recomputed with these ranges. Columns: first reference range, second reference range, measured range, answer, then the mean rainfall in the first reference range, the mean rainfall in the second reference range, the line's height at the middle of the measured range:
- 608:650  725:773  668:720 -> 3.57 yr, 3.48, 3.49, 3.48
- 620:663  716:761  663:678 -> 1.04 yr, 3.48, 3.51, 3.49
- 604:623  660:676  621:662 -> -2.42 yr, 3.32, 3.25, 3.29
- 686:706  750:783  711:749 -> -2.34 yr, 3.24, 3.37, 3.3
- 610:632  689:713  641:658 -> -0.55 yr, 3.4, 3.25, 3.35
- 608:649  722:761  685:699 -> 1.22 yr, 3.48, 3.53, 3.51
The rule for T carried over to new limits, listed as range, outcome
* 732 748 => 3.62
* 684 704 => 3.23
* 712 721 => 3.35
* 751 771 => 3.35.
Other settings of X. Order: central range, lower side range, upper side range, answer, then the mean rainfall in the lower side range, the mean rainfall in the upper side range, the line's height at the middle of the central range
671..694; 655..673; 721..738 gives 0.05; 3.27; 3.55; 3.35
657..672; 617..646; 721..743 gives 0.09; 3.54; 3.57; 3.55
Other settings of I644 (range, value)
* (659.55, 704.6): 3.428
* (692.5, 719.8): 3.399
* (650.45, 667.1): 3.453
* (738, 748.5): 3.719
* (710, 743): 3.758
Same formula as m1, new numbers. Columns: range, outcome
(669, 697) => 3.2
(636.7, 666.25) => 3.44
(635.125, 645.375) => 3.66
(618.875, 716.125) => 3.35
